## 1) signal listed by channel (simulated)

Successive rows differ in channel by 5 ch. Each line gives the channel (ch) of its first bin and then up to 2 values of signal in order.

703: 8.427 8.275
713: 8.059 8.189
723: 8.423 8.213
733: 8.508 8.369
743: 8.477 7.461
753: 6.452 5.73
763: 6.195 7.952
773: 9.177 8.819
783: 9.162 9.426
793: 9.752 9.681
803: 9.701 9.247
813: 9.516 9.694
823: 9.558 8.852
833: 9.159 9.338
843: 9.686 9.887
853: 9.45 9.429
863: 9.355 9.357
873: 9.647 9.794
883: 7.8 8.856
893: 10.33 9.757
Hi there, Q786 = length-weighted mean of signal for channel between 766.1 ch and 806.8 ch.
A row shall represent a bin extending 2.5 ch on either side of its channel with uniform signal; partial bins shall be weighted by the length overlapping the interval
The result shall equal 9.23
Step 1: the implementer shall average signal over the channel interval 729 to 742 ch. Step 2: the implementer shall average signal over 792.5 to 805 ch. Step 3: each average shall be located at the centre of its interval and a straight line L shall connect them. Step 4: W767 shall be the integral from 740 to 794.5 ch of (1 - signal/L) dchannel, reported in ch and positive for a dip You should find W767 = 6.36 ch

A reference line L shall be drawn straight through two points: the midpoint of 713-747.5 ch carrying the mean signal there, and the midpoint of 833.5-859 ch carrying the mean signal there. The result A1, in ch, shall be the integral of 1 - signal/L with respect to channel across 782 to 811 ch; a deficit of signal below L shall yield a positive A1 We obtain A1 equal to -1.65 ch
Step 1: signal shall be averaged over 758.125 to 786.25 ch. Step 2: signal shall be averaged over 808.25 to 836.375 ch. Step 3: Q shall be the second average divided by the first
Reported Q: 1.16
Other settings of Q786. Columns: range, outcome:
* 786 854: 9.5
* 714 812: 8.38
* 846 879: 9.54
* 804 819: 9.49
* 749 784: 7.57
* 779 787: 9.15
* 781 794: 9.42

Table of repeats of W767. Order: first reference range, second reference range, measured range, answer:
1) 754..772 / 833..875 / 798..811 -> -2.4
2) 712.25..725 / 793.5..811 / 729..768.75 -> 5.9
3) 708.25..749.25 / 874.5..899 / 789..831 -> -3.4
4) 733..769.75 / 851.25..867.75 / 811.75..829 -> -1.6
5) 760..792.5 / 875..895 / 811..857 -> -3.1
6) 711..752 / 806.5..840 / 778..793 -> -0.7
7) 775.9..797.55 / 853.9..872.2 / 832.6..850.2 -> -0.3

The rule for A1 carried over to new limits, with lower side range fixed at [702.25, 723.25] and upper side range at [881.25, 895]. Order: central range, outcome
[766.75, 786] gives -0.7 ch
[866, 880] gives -1.0 ch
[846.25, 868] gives -1.5 ch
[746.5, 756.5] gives 1.9 ch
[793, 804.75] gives -1.5 ch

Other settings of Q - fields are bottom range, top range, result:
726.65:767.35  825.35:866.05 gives 1.26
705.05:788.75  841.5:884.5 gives 1.17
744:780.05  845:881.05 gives 1.28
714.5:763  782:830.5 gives 1.23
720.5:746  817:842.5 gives 1.11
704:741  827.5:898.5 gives 1.13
